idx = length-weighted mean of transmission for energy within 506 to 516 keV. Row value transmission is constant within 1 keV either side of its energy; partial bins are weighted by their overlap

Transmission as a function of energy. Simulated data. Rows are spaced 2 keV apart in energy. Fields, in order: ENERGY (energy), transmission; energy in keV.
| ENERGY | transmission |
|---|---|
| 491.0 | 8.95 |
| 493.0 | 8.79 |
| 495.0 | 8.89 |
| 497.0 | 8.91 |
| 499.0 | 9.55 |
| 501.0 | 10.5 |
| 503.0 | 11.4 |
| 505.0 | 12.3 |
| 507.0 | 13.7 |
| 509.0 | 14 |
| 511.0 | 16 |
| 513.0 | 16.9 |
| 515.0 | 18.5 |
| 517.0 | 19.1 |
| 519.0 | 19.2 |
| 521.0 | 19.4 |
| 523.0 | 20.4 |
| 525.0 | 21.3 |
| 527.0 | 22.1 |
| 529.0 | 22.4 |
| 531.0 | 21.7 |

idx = 15.8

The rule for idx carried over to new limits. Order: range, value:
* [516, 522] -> 19.2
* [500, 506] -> 11.4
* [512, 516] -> 17.7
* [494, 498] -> 8.9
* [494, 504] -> 9.85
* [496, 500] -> 9.23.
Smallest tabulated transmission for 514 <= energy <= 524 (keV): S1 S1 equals 18.5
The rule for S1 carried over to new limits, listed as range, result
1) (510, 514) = 16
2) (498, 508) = 9.55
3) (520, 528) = 19.4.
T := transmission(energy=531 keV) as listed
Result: 21.7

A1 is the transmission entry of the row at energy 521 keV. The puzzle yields 19.4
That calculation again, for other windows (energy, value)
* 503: 11.4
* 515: 18.5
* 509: 14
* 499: 9.55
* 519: 19.2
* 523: 20.4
